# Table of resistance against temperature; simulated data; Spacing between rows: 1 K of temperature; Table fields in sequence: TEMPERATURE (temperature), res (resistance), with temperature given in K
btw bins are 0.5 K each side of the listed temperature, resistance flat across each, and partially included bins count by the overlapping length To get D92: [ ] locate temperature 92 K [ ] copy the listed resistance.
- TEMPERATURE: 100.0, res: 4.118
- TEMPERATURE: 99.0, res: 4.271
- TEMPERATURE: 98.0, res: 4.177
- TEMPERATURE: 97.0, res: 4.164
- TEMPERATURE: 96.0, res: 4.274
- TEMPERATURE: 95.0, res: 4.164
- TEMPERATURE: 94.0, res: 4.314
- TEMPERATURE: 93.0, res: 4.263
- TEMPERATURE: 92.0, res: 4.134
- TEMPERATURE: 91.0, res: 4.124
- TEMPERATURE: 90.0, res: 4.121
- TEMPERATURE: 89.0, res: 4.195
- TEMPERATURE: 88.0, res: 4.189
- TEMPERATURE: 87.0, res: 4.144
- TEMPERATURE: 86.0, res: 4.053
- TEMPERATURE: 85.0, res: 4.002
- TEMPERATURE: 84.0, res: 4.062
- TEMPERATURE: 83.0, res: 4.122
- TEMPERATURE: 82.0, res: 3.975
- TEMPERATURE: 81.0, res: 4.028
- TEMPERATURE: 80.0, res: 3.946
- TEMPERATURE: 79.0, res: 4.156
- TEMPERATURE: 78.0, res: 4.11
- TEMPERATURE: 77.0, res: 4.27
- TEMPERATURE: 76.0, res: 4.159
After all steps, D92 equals 4.134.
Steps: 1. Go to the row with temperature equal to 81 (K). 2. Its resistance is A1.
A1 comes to 4.028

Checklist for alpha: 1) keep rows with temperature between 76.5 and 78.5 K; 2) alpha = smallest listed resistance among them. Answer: 4.11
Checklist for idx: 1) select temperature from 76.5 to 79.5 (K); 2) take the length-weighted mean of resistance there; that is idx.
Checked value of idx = 4.18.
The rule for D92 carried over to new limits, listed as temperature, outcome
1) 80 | 3.946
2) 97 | 4.164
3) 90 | 4.121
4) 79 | 4.156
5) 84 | 4.062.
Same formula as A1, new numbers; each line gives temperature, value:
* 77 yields 4.27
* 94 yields 4.314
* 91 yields 4.124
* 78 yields 4.11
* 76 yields 4.159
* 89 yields 4.195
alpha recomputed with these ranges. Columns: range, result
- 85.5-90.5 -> 4.053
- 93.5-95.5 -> 4.164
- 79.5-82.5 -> 3.946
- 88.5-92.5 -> 4.121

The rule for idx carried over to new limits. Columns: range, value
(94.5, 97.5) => 4.2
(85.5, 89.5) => 4.15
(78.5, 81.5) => 4.04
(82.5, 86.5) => 4.06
